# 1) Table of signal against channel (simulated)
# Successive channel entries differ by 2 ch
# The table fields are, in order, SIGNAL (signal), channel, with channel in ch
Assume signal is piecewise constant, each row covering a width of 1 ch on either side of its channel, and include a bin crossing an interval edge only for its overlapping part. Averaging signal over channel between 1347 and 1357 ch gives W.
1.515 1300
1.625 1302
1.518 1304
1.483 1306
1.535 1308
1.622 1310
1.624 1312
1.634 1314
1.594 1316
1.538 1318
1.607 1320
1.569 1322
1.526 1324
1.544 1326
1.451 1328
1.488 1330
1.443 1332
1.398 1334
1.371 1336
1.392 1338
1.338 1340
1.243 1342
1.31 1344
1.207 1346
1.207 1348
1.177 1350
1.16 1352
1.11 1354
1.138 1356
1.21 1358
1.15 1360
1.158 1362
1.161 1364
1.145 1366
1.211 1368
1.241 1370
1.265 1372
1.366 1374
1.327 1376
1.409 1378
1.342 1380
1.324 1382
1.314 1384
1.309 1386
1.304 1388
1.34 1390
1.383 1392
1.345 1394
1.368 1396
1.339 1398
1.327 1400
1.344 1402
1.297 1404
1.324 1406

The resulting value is 1.16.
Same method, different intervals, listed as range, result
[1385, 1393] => 1.33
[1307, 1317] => 1.6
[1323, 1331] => 1.5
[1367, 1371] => 1.23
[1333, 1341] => 1.37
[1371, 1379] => 1.34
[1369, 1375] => 1.29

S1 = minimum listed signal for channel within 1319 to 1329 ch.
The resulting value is 1.451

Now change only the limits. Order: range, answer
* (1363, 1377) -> 1.145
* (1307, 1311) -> 1.535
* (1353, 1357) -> 1.11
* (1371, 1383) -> 1.265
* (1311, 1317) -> 1.594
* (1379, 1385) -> 1.314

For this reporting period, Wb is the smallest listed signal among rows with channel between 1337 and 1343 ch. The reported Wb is 1.243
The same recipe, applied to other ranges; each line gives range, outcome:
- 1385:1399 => 1.304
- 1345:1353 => 1.16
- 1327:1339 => 1.371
